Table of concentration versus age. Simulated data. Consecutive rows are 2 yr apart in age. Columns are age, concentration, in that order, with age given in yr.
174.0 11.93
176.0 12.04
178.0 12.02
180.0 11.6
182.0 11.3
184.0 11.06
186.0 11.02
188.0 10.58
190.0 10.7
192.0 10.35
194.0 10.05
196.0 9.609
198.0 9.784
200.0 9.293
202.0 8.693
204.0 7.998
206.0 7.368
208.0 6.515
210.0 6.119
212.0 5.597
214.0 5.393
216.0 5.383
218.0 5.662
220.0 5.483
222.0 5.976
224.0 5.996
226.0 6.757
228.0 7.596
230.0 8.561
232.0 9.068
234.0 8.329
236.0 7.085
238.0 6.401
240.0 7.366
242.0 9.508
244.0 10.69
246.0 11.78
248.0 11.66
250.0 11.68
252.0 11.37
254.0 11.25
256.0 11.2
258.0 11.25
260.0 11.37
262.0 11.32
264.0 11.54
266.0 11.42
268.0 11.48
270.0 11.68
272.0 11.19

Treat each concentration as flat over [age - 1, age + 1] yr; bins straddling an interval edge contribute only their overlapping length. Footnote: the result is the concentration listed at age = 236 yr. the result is 7.085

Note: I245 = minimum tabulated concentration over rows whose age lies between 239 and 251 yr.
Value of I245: 7.366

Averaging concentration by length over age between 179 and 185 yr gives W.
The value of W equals 11.3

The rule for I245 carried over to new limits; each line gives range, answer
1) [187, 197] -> 9.609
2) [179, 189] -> 10.58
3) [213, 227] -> 5.383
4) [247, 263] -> 11.2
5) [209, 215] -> 5.393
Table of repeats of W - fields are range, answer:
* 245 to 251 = 11.7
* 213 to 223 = 5.58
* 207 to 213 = 6.08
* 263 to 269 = 11.5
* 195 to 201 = 9.56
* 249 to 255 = 11.4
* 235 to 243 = 7.59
